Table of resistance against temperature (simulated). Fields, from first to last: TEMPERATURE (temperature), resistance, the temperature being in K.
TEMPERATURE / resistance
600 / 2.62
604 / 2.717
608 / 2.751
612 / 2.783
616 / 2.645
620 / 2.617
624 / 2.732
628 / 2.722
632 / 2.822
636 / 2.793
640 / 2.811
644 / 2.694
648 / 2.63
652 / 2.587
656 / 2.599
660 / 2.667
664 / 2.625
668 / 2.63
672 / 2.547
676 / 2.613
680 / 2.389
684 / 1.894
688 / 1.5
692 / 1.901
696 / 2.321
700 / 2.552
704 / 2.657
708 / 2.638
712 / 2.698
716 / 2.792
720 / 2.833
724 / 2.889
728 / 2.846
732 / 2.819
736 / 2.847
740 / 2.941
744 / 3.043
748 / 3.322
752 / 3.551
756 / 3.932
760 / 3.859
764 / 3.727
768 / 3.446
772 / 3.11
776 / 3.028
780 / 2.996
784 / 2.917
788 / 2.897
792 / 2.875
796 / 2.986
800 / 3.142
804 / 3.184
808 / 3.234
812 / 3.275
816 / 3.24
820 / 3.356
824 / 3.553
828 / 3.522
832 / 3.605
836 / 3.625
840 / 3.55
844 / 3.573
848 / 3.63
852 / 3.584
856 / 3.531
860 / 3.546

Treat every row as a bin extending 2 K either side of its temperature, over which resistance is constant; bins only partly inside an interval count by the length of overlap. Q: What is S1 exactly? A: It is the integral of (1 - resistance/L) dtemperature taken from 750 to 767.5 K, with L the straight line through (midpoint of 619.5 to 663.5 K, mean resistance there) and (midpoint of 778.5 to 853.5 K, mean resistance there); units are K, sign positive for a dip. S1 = -3.6 K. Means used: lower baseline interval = 2.7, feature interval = 3.74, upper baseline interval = 3.3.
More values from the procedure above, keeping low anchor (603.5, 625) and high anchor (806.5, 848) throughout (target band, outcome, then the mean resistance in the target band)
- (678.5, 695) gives 5.7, 1.93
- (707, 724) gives 1.7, 2.76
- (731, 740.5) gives 0.8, 2.86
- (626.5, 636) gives 0.0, 2.78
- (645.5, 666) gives 1.7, 2.62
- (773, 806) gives 3.2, 3.01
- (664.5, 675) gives 1.1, 2.6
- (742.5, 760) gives -1.8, 3.52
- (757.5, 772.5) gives -1.6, 3.59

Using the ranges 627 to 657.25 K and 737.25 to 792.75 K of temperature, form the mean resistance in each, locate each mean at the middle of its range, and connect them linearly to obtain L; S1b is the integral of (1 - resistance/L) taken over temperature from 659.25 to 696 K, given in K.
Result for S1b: 7.27 K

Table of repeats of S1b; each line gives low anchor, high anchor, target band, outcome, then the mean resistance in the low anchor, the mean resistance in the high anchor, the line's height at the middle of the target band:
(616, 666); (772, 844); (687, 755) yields 4.9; 2.69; 3.24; 2.95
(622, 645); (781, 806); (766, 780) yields -0.9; 2.77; 3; 2.97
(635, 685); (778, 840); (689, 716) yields 3.2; 2.58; 3.24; 2.77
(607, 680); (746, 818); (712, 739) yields 1.7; 2.67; 3.26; 3.02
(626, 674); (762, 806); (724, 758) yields -1.9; 2.68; 3.12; 2.98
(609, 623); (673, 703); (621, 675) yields -4.6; 2.69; 2.2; 2.47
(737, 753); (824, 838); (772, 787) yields 1.5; 3.17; 3.58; 3.33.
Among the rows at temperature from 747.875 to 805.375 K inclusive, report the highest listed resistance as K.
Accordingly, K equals 3.932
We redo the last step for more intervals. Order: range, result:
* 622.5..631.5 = 2.732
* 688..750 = 3.322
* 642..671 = 2.694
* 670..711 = 2.657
